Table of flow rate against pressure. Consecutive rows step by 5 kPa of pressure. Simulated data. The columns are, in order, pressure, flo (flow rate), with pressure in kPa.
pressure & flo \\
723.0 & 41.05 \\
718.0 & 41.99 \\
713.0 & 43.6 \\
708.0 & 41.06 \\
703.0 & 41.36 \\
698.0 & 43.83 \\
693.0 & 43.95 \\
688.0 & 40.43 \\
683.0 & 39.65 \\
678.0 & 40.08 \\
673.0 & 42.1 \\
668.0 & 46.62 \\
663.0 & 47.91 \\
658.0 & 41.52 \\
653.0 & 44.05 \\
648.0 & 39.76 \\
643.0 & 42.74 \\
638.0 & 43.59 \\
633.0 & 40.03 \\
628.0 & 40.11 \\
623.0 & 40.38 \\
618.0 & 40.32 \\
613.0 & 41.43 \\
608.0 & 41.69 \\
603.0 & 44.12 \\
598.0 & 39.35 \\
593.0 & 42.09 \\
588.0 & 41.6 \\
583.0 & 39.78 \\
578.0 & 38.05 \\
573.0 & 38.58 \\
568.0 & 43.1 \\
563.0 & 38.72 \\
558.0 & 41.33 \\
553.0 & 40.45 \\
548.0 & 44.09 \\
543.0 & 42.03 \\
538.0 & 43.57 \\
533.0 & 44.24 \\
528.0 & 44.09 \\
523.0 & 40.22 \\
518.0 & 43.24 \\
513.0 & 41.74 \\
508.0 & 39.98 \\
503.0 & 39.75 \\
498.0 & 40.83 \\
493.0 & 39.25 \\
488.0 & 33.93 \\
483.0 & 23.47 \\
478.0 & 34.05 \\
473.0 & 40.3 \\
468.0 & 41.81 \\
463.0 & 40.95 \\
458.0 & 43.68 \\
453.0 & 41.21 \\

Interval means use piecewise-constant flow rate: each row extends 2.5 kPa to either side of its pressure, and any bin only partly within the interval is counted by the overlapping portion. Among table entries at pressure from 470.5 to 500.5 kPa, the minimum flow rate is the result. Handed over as 23.47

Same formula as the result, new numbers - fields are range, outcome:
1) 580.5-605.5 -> 39.35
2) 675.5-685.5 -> 39.65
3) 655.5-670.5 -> 41.52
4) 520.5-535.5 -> 40.22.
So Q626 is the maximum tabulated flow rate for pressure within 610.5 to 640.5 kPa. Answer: 43.59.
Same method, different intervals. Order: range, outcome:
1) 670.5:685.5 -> 42.1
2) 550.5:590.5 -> 43.1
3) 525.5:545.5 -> 44.24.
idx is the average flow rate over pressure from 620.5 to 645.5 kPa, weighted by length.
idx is 41.4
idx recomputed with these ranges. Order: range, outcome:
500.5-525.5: 41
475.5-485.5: 28.8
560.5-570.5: 40.9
